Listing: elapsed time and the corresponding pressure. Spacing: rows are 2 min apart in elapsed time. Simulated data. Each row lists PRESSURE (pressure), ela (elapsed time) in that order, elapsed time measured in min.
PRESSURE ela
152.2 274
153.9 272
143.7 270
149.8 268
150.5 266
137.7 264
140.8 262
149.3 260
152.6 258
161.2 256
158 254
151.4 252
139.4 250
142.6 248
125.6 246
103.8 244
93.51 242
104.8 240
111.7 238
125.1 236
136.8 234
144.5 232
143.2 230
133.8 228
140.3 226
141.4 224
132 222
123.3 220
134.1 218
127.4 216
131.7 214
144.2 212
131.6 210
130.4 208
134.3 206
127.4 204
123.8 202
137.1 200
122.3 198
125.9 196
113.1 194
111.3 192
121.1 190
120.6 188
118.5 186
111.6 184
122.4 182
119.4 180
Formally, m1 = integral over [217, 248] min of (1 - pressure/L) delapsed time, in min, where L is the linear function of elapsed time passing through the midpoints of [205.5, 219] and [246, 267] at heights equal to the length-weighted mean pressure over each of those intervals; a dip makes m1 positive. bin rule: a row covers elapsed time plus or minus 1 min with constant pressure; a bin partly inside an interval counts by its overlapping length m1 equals 2.82 min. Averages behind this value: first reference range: 133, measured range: 127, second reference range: 147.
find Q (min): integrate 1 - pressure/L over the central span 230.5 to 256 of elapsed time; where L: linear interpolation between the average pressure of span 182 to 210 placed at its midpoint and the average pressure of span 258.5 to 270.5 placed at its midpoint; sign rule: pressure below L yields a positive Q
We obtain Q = 1.7 min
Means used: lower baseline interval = 123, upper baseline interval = 146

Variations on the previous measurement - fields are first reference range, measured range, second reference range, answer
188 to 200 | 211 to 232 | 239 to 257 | -1.62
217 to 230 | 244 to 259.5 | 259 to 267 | -0.29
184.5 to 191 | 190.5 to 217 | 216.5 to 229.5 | -0.29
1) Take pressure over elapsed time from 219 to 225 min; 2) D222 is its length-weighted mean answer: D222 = 132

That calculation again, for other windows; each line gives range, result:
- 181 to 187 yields 118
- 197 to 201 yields 130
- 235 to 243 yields 109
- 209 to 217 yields 134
